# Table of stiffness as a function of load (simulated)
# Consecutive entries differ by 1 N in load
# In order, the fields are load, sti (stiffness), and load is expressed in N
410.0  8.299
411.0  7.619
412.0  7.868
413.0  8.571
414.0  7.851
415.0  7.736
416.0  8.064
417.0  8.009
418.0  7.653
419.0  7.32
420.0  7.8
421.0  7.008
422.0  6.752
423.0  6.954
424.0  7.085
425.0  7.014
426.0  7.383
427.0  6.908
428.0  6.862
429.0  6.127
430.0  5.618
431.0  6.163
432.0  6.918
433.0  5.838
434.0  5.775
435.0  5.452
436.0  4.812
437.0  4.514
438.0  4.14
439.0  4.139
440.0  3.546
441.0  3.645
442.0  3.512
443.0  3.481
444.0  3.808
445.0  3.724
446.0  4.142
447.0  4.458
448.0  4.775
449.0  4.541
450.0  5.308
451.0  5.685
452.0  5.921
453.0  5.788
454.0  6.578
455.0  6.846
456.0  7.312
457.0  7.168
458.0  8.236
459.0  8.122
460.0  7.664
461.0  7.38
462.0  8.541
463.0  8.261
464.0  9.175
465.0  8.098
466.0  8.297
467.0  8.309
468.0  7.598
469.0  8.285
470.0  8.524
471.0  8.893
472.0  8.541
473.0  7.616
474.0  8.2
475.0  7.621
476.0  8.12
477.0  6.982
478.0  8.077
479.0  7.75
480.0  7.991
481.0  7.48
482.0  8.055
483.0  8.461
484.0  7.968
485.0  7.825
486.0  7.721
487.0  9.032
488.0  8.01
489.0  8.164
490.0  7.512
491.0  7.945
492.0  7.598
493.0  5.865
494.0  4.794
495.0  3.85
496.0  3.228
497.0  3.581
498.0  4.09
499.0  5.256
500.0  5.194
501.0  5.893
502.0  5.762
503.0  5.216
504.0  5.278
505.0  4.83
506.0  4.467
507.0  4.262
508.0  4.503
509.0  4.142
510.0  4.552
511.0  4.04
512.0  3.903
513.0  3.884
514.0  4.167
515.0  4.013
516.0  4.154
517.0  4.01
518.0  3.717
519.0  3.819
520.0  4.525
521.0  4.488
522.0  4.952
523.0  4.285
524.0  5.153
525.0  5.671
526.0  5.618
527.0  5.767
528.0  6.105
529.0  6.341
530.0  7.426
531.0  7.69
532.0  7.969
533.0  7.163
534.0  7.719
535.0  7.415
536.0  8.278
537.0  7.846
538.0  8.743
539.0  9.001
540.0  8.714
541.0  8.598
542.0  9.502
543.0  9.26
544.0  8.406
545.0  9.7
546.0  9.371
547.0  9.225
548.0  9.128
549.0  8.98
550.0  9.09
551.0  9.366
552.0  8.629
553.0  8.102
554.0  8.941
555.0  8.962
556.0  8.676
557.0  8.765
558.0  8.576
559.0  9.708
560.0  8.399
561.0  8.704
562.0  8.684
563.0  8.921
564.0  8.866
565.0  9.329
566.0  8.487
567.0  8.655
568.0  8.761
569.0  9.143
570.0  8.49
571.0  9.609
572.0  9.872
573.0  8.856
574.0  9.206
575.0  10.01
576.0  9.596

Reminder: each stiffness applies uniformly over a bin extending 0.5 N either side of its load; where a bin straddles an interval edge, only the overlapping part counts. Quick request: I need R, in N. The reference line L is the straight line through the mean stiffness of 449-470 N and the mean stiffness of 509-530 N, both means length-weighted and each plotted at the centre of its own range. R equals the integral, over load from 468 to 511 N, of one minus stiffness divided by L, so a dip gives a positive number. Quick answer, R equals -3.21 N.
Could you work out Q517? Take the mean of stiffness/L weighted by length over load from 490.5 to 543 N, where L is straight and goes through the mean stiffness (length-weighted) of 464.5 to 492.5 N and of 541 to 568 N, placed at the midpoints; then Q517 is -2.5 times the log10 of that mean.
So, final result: 0.43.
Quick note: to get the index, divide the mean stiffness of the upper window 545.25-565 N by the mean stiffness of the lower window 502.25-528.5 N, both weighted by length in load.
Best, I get 1.94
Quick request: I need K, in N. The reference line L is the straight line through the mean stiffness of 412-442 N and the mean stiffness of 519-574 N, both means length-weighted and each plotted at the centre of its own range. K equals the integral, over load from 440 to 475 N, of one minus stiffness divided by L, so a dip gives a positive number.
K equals 1.08 N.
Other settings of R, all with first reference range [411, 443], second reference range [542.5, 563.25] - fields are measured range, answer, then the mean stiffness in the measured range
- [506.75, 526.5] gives 9.2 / 4.39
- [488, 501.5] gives 3.5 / 5.7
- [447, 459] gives 1.2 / 6.2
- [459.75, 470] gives -1.6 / 8.19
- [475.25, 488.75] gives -0.9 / 7.96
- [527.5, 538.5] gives 1.3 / 7.52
